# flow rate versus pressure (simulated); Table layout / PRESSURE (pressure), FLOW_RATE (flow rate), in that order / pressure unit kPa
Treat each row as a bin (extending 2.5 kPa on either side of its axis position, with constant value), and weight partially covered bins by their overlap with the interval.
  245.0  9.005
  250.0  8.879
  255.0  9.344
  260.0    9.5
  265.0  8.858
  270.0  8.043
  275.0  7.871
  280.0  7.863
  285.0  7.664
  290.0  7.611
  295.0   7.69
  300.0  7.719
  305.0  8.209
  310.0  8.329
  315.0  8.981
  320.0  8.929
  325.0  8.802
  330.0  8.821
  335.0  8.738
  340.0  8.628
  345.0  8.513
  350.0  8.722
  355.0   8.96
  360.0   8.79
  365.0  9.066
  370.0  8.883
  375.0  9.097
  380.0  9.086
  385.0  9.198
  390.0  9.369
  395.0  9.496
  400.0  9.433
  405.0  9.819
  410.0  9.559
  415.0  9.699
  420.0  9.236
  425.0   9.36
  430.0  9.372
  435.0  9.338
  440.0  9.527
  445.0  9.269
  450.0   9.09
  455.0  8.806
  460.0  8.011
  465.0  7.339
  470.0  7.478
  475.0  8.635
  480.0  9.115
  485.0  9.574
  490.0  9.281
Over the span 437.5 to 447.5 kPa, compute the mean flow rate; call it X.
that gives 9.4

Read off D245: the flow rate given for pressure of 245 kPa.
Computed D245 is 9.005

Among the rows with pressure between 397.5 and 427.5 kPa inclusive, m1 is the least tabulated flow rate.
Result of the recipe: 9.236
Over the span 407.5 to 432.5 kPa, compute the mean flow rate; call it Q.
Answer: 9.45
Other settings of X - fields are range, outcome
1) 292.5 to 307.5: 7.87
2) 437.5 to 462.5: 8.94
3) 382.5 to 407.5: 9.46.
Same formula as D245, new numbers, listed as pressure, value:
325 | 8.802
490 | 9.281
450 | 9.09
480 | 9.115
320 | 8.929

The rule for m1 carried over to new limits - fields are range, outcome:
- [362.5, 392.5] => 8.883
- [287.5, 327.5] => 7.611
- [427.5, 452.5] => 9.09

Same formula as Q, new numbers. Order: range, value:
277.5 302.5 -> 7.71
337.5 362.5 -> 8.72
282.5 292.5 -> 7.64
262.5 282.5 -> 8.16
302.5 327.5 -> 8.65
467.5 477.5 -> 8.06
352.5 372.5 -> 8.92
